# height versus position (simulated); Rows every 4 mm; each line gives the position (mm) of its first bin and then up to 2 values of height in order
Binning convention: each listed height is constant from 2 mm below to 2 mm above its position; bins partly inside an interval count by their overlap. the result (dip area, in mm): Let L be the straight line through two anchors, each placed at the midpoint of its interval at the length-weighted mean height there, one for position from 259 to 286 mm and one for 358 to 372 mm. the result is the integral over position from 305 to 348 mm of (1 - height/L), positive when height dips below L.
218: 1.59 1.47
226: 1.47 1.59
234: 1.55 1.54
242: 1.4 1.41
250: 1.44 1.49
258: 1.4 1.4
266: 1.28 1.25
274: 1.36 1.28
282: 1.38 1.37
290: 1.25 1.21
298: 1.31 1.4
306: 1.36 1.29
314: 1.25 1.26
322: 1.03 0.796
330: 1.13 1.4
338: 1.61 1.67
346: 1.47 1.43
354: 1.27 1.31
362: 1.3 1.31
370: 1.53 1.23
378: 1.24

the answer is 1.9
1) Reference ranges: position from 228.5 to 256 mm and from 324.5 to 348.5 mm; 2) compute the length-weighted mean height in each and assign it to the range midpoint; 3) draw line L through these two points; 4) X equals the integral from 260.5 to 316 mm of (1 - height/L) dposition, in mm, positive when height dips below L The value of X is 4.3 mm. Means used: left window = 1.49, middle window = 1.31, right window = 1.36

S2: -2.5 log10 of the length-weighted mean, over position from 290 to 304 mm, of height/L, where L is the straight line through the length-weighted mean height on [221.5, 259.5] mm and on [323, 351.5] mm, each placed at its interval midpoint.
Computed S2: 0.082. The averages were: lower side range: 1.48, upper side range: 1.35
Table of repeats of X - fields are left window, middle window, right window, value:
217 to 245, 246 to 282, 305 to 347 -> 1.71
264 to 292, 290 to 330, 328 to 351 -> 4.97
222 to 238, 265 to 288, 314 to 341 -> 1.02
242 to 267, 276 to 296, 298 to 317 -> 0.85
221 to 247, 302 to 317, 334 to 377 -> 1.36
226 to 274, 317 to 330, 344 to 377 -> 3.32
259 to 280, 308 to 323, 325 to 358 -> 1.41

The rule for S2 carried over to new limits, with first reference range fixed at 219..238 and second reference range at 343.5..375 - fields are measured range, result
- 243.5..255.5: 0.04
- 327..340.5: 0.04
